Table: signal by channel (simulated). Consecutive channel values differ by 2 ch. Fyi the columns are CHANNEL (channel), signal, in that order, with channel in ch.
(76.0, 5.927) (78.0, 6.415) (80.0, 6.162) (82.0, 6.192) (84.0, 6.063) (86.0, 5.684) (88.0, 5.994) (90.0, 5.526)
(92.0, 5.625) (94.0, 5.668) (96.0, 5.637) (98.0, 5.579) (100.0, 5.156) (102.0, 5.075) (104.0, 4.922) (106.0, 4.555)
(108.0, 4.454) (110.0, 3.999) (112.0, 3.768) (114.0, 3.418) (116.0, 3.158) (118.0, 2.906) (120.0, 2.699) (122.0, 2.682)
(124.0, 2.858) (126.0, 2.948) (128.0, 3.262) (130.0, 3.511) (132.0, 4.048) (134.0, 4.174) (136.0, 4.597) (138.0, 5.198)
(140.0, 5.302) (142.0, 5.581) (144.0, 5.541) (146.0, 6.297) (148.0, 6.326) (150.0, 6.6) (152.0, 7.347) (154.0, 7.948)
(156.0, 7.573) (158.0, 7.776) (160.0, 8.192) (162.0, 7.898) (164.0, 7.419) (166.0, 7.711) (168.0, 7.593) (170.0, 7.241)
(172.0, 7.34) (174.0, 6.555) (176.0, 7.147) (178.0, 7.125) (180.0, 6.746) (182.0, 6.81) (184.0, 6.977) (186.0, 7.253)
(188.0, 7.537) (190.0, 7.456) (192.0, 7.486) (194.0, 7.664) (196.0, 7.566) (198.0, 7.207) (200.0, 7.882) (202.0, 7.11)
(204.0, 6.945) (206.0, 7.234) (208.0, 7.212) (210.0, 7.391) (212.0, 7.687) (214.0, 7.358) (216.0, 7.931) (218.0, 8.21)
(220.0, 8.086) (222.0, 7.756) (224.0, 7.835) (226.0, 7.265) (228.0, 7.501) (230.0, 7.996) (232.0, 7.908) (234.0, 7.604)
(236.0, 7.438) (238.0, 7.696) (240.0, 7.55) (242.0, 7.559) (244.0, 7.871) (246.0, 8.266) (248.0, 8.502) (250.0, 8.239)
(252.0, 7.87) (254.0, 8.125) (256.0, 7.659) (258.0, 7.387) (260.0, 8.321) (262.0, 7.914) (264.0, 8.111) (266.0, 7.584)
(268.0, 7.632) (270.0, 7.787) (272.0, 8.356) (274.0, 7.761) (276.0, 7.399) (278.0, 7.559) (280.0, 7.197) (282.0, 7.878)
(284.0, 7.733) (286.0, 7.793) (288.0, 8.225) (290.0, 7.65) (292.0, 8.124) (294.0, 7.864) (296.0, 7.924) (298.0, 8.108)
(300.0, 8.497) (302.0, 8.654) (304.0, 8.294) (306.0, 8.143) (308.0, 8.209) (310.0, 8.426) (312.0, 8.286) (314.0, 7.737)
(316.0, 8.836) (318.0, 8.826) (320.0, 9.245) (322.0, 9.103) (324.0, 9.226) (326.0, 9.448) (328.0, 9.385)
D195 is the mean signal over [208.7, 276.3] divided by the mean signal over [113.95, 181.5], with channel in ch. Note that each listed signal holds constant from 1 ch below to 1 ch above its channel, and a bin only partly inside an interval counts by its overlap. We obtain 1.37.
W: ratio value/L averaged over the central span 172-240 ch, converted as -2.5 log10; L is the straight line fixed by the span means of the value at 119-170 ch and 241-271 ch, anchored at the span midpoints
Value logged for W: -0.08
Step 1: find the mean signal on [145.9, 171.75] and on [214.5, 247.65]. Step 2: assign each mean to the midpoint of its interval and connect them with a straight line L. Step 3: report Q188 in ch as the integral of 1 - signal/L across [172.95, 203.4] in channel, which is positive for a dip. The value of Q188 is 1.4 ch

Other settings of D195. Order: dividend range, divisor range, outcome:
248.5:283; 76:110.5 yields 1.43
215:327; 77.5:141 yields 1.75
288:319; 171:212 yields 1.14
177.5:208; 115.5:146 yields 1.82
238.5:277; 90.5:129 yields 1.90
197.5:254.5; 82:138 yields 1.74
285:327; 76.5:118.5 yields 1.66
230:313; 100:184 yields 1.43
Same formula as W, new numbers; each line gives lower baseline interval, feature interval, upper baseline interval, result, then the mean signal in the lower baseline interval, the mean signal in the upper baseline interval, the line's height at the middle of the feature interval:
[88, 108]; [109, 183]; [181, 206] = 0.147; 5.3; 7.32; 6.31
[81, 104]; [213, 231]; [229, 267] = -0.039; 5.62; 7.87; 7.5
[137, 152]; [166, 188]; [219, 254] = -0.084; 5.94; 7.83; 6.6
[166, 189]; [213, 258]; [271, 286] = -0.050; 7.15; 7.7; 7.47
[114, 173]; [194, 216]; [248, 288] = -0.112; 5.54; 7.83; 6.67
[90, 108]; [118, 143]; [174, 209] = 0.470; 5.25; 7.24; 5.92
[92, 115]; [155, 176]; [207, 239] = -0.195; 4.79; 7.68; 6.29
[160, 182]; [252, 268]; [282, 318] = 0.005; 7.3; 8.16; 7.89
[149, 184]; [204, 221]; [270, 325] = 0.006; 7.34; 8.18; 7.64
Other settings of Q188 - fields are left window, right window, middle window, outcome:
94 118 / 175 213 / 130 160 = -1.17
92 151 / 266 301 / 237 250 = -1.69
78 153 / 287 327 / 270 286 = 0.38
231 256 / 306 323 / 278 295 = 1.02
